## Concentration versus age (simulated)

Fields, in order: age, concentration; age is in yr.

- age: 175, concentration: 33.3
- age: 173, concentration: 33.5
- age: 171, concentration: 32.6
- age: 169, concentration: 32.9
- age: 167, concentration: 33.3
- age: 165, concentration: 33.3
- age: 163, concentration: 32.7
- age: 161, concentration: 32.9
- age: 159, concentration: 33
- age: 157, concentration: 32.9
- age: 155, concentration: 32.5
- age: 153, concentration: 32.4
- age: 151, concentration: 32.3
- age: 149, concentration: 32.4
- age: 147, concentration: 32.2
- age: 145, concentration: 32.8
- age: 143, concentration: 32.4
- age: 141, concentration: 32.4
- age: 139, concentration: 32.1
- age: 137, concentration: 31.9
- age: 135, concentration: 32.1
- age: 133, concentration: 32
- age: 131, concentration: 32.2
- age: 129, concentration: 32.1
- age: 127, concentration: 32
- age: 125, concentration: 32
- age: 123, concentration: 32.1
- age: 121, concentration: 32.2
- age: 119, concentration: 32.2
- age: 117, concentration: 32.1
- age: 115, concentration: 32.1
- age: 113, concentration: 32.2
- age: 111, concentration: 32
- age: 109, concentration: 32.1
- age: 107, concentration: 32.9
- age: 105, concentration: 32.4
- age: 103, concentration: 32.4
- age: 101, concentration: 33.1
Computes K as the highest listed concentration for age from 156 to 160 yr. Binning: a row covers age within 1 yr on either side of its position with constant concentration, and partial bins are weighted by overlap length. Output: 33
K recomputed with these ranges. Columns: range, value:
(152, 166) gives 33.3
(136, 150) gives 32.8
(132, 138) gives 32.1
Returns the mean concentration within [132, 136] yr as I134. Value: 32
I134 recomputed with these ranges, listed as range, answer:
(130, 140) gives 32.1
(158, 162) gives 33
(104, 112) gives 32.3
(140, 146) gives 32.5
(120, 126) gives 32.1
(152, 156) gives 32.5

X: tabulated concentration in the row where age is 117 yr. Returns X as 32.1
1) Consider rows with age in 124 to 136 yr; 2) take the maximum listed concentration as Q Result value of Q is 32.2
